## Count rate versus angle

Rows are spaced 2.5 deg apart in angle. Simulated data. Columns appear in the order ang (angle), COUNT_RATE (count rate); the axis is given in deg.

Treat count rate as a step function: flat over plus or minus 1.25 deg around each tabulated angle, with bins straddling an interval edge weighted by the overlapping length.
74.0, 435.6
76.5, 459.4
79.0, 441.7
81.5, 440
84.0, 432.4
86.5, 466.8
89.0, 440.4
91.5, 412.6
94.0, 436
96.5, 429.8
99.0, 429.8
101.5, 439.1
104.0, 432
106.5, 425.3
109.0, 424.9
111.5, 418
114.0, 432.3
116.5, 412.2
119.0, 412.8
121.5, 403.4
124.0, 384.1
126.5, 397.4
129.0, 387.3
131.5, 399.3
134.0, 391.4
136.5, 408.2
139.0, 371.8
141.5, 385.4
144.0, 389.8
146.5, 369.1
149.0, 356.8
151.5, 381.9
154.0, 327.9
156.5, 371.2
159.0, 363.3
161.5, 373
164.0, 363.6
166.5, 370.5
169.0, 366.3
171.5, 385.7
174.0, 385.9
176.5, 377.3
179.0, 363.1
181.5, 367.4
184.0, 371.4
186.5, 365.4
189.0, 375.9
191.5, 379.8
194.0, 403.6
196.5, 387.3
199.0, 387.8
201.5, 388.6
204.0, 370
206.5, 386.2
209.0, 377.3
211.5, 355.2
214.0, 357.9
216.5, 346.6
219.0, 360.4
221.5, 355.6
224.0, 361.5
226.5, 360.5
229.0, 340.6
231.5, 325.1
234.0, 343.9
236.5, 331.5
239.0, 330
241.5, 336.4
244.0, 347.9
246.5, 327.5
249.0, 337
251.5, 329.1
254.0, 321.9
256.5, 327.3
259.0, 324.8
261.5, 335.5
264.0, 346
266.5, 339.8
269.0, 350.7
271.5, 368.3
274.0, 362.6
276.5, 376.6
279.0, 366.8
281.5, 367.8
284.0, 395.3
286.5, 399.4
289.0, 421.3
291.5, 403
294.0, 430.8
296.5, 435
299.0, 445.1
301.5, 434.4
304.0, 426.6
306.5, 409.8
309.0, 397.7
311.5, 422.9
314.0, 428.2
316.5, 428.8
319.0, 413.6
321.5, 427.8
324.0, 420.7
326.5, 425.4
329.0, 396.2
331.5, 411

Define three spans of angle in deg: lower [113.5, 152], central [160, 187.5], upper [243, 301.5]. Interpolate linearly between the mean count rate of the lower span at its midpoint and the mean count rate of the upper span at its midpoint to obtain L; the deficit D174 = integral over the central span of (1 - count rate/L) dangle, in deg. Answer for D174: 1.0 deg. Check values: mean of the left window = 392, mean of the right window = 369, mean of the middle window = 372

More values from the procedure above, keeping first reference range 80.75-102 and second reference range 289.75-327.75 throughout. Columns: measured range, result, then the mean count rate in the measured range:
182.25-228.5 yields 6.3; 371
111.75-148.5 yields 3.2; 396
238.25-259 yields 4.6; 332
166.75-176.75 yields 1.2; 378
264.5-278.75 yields 2.2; 359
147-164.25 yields 2.8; 363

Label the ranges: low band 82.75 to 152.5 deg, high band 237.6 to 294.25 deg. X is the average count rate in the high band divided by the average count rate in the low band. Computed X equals 0.9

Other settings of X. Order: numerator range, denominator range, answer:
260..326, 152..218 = 1.07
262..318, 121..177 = 1.05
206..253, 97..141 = 0.85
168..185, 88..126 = 0.89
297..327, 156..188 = 1.14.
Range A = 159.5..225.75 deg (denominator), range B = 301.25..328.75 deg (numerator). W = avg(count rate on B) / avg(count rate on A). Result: 1.13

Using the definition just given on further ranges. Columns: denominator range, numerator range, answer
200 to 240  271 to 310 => 1.13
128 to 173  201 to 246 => 0.94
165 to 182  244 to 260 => 0.88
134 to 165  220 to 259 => 0.91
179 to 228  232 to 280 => 0.92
